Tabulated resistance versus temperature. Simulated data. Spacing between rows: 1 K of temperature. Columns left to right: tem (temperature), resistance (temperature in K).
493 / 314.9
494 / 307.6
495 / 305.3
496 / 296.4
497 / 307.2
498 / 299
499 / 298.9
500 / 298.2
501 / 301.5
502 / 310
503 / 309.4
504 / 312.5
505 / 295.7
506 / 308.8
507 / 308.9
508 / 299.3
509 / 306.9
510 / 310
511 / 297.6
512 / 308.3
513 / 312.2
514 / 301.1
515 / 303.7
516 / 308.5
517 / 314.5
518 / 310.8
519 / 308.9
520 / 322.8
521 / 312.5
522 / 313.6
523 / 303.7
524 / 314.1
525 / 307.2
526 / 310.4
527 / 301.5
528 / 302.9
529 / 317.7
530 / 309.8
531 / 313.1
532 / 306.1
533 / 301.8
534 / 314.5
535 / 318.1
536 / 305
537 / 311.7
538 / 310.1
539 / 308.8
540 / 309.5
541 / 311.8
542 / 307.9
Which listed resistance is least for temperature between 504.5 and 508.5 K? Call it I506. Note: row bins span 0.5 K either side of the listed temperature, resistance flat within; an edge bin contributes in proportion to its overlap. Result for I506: 295.7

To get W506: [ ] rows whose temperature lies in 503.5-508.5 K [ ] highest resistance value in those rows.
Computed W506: 312.5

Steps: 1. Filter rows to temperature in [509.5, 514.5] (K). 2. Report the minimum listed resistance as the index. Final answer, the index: 297.6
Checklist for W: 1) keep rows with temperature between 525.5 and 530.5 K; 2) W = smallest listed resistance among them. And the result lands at 301.5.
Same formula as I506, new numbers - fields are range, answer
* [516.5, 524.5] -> 303.7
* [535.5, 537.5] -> 305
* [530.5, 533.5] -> 301.8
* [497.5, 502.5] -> 298.2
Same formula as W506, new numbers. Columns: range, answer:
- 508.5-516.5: 312.2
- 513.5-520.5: 322.8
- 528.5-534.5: 317.7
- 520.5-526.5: 314.1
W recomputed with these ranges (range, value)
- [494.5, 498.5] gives 296.4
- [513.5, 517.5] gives 301.1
